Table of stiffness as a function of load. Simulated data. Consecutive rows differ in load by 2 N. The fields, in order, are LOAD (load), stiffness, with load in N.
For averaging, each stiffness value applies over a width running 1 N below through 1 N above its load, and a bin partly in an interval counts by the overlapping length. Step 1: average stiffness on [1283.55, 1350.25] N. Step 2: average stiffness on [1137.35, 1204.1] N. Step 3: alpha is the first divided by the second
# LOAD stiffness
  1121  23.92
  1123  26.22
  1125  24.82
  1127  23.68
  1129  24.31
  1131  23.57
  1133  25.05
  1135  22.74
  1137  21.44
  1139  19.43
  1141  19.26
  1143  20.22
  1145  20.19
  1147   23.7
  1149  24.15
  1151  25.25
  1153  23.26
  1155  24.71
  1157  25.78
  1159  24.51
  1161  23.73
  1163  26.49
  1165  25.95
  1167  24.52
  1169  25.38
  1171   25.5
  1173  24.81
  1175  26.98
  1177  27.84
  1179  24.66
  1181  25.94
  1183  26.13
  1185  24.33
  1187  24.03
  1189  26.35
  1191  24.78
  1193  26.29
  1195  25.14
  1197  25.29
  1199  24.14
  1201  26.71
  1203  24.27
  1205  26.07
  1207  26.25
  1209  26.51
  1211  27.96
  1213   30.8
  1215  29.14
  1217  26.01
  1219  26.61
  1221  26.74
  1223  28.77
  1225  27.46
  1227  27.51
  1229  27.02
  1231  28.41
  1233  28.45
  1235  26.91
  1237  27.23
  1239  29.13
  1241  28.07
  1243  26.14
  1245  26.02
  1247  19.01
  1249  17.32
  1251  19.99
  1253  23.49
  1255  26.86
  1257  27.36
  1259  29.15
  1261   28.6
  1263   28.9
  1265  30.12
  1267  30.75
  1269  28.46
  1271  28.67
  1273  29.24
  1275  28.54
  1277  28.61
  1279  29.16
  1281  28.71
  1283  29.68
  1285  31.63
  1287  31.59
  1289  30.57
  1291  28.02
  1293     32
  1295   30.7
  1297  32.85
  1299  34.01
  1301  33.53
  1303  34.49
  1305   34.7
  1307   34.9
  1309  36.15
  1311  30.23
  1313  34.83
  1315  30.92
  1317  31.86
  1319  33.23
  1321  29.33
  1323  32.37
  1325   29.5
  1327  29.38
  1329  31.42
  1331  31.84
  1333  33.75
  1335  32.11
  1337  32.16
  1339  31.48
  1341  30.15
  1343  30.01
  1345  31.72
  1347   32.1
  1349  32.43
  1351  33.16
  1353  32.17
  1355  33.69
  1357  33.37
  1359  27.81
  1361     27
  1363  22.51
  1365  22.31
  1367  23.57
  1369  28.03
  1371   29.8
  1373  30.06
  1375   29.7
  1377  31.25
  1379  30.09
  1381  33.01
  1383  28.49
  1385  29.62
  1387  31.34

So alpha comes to 1.3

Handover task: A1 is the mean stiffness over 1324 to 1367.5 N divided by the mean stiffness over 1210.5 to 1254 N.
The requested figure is 1.15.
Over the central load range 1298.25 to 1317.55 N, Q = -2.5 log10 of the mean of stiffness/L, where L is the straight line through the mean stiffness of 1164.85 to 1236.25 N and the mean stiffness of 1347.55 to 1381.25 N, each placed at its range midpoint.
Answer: -0.18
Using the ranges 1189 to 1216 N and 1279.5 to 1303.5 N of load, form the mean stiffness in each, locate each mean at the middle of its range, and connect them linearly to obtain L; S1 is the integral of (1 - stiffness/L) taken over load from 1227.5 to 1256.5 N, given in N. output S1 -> 3.3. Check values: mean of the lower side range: 26.4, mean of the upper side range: 31.4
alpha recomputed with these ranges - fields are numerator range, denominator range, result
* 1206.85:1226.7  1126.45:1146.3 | 1.26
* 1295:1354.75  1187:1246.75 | 1.21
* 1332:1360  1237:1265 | 1.24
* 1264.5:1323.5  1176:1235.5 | 1.18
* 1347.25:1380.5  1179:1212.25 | 1.14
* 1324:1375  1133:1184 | 1.25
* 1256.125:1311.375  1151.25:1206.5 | 1.22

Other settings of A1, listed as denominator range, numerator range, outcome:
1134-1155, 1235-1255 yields 1.10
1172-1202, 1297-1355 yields 1.26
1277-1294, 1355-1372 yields 0.90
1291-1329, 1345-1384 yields 0.91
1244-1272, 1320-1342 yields 1.20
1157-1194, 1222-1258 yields 1.01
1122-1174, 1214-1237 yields 1.16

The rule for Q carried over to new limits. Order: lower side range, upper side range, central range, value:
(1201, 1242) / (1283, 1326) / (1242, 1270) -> 0.141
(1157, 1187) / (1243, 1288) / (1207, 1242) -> -0.050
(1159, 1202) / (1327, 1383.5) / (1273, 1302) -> -0.084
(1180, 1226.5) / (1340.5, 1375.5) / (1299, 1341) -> -0.133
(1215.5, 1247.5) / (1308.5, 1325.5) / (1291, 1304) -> -0.058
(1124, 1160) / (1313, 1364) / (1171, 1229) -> -0.036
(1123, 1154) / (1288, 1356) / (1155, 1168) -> -0.050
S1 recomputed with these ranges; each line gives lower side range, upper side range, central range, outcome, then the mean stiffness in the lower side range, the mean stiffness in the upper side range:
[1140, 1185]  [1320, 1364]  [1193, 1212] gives 0.06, 24.5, 30.9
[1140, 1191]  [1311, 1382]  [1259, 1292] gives -1.49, 24.6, 30.5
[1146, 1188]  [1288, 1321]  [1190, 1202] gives 0.59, 25.1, 32.6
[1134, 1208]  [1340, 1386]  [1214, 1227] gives -0.82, 24.5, 29.7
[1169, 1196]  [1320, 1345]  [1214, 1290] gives 1.74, 25.6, 31.1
